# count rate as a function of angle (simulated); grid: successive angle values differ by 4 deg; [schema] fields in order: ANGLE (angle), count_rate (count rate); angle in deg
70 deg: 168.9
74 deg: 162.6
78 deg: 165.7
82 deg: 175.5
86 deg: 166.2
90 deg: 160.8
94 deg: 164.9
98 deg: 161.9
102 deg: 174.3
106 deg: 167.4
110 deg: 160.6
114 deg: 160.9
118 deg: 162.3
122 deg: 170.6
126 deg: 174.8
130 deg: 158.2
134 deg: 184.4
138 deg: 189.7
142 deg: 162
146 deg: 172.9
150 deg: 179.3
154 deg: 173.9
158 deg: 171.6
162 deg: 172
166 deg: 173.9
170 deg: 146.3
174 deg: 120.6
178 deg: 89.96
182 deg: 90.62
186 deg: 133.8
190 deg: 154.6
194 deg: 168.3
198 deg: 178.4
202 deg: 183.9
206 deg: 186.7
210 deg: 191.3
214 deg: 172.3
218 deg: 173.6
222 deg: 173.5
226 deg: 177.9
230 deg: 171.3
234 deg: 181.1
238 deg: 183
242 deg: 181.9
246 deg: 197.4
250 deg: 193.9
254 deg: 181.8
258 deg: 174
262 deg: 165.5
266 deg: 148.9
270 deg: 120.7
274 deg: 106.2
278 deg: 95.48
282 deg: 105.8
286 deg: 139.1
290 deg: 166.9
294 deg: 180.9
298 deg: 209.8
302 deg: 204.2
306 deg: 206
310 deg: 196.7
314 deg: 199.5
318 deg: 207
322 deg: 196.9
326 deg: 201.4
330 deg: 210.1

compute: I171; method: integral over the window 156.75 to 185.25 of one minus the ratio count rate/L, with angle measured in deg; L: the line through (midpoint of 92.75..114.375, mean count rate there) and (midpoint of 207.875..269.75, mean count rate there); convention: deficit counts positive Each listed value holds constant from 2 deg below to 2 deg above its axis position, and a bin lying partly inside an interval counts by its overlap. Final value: 5.6 deg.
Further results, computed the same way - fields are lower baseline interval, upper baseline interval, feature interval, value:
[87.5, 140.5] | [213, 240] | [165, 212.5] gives 6.1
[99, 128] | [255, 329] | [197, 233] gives -2.3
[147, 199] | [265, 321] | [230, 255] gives -4.3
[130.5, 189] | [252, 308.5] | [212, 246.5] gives -4.8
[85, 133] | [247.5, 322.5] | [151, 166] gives -0.6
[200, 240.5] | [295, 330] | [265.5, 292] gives 9.5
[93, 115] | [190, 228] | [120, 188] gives 5.5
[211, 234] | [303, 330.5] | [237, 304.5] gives 9.5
